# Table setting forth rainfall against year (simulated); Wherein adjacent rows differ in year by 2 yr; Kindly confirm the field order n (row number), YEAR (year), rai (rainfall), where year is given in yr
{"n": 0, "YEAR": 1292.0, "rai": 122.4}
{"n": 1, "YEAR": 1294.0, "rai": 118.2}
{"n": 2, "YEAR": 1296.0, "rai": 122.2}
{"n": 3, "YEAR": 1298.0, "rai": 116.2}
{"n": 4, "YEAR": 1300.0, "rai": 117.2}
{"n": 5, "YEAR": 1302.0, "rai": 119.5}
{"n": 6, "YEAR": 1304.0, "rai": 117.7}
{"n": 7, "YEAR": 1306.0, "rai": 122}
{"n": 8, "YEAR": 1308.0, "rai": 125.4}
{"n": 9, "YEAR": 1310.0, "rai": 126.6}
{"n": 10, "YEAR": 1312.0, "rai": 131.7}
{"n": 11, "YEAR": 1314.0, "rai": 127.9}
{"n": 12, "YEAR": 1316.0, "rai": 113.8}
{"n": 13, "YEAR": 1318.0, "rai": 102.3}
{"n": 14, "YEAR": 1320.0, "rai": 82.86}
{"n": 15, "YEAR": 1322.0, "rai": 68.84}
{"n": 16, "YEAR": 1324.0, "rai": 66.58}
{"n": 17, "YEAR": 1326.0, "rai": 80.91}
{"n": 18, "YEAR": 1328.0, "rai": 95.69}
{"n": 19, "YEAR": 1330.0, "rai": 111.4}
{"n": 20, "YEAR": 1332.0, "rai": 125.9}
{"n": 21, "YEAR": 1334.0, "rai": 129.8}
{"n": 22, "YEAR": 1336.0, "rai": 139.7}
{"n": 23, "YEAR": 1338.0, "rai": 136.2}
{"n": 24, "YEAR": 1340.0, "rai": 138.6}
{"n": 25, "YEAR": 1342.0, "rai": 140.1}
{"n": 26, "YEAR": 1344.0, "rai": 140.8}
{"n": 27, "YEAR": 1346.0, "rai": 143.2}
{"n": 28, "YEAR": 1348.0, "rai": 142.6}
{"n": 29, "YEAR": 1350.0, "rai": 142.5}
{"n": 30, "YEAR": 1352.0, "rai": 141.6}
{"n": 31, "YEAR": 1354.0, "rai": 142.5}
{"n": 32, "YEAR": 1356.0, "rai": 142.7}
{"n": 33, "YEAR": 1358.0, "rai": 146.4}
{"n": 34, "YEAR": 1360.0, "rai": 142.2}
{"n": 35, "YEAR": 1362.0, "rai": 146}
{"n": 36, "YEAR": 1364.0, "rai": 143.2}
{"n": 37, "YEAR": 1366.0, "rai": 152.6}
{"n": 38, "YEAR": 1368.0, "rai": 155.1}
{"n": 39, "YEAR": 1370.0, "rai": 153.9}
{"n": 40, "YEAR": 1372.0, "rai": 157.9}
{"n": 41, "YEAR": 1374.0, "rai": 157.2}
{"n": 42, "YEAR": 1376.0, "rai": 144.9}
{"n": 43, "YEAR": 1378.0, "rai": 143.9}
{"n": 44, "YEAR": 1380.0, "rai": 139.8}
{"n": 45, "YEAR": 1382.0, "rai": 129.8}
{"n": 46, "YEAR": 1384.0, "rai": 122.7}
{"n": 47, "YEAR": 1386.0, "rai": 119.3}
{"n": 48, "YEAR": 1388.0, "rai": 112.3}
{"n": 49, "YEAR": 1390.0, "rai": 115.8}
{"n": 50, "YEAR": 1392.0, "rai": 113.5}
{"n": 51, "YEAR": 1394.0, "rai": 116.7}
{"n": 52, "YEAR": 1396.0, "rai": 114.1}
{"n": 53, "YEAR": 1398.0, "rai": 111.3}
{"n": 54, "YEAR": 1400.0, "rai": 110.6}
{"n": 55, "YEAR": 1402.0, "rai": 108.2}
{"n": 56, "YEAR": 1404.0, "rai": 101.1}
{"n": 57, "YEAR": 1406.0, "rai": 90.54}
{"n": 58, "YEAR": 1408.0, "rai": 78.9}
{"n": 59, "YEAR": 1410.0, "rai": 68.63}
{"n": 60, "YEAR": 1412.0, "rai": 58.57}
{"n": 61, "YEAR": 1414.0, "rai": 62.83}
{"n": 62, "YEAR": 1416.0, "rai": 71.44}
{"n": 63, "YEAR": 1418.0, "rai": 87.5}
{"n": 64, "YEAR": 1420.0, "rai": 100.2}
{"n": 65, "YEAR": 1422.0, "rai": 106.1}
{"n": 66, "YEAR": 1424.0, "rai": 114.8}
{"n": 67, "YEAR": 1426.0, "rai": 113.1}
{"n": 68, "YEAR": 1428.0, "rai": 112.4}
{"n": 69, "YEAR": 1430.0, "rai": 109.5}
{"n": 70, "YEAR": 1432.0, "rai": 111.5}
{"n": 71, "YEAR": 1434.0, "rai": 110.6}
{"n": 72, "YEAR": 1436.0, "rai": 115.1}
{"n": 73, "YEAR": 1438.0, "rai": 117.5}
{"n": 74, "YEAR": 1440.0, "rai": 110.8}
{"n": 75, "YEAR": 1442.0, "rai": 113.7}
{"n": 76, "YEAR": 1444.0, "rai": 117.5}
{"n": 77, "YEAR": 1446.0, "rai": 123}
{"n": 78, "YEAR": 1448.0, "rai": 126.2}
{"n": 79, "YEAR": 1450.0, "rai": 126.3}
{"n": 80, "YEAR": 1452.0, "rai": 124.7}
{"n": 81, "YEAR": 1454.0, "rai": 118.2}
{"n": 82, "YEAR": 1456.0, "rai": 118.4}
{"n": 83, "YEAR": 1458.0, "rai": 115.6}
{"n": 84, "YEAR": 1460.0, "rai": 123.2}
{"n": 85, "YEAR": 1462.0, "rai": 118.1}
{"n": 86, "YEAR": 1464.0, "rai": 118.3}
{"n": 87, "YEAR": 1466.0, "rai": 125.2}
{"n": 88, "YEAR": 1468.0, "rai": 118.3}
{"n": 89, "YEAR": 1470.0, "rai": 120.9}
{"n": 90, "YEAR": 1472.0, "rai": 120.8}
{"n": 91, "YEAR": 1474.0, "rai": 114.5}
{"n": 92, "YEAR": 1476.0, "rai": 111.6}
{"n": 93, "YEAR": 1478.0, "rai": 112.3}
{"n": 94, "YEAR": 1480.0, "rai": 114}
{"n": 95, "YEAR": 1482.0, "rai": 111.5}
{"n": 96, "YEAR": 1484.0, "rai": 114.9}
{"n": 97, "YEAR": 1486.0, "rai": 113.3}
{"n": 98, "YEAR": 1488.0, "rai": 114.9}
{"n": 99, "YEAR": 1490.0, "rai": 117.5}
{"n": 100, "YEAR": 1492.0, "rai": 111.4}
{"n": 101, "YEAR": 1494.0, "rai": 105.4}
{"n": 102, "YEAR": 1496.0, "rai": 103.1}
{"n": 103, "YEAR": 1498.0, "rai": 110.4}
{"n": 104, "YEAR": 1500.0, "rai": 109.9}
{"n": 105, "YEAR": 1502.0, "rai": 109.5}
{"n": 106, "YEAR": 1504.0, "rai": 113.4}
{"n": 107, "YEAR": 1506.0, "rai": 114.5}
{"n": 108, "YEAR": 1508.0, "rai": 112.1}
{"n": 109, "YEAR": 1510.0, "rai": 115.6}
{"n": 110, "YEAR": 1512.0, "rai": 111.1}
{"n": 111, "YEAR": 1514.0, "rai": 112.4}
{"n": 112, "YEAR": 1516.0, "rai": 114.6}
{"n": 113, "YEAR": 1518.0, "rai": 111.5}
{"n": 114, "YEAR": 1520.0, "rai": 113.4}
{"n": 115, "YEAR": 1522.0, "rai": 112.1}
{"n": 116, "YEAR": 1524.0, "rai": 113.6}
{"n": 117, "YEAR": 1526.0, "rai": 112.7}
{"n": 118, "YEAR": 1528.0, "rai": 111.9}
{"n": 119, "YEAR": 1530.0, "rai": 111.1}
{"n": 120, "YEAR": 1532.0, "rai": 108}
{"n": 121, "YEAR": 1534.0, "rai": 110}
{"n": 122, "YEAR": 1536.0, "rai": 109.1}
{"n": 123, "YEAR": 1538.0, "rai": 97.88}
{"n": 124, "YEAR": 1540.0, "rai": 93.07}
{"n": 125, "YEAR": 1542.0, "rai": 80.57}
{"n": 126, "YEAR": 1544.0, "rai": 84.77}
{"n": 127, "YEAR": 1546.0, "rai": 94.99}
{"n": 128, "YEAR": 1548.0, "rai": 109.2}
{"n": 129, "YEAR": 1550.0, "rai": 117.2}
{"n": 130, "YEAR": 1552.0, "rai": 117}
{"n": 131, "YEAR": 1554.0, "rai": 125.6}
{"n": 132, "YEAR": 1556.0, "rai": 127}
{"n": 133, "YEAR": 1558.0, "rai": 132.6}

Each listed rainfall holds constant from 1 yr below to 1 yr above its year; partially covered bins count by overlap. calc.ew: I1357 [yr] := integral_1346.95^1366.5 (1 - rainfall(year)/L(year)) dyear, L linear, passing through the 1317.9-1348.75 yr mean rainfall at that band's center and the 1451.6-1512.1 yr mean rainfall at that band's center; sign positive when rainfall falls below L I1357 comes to -4.8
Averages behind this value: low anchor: 116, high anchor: 115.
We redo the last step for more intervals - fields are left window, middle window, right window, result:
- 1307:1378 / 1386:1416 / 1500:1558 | 6.44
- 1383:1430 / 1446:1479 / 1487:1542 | -4.46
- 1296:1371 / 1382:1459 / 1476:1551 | 6.81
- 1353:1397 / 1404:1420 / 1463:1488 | 6.43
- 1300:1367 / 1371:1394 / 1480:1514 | -2.02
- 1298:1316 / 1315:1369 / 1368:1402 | -0.31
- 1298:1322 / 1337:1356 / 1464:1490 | -4.25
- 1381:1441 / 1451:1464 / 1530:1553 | -2.05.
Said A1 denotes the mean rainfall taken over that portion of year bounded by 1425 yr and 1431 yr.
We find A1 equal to 112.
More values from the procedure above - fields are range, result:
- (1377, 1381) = 142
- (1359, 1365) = 144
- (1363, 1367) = 148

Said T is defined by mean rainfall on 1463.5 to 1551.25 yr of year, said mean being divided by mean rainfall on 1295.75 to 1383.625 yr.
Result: 0.9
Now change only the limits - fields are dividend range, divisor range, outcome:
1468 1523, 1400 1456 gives 1.09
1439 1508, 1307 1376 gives 0.89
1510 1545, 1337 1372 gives 0.74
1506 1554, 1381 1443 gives 1.04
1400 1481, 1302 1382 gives 0.83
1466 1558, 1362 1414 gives 0.93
